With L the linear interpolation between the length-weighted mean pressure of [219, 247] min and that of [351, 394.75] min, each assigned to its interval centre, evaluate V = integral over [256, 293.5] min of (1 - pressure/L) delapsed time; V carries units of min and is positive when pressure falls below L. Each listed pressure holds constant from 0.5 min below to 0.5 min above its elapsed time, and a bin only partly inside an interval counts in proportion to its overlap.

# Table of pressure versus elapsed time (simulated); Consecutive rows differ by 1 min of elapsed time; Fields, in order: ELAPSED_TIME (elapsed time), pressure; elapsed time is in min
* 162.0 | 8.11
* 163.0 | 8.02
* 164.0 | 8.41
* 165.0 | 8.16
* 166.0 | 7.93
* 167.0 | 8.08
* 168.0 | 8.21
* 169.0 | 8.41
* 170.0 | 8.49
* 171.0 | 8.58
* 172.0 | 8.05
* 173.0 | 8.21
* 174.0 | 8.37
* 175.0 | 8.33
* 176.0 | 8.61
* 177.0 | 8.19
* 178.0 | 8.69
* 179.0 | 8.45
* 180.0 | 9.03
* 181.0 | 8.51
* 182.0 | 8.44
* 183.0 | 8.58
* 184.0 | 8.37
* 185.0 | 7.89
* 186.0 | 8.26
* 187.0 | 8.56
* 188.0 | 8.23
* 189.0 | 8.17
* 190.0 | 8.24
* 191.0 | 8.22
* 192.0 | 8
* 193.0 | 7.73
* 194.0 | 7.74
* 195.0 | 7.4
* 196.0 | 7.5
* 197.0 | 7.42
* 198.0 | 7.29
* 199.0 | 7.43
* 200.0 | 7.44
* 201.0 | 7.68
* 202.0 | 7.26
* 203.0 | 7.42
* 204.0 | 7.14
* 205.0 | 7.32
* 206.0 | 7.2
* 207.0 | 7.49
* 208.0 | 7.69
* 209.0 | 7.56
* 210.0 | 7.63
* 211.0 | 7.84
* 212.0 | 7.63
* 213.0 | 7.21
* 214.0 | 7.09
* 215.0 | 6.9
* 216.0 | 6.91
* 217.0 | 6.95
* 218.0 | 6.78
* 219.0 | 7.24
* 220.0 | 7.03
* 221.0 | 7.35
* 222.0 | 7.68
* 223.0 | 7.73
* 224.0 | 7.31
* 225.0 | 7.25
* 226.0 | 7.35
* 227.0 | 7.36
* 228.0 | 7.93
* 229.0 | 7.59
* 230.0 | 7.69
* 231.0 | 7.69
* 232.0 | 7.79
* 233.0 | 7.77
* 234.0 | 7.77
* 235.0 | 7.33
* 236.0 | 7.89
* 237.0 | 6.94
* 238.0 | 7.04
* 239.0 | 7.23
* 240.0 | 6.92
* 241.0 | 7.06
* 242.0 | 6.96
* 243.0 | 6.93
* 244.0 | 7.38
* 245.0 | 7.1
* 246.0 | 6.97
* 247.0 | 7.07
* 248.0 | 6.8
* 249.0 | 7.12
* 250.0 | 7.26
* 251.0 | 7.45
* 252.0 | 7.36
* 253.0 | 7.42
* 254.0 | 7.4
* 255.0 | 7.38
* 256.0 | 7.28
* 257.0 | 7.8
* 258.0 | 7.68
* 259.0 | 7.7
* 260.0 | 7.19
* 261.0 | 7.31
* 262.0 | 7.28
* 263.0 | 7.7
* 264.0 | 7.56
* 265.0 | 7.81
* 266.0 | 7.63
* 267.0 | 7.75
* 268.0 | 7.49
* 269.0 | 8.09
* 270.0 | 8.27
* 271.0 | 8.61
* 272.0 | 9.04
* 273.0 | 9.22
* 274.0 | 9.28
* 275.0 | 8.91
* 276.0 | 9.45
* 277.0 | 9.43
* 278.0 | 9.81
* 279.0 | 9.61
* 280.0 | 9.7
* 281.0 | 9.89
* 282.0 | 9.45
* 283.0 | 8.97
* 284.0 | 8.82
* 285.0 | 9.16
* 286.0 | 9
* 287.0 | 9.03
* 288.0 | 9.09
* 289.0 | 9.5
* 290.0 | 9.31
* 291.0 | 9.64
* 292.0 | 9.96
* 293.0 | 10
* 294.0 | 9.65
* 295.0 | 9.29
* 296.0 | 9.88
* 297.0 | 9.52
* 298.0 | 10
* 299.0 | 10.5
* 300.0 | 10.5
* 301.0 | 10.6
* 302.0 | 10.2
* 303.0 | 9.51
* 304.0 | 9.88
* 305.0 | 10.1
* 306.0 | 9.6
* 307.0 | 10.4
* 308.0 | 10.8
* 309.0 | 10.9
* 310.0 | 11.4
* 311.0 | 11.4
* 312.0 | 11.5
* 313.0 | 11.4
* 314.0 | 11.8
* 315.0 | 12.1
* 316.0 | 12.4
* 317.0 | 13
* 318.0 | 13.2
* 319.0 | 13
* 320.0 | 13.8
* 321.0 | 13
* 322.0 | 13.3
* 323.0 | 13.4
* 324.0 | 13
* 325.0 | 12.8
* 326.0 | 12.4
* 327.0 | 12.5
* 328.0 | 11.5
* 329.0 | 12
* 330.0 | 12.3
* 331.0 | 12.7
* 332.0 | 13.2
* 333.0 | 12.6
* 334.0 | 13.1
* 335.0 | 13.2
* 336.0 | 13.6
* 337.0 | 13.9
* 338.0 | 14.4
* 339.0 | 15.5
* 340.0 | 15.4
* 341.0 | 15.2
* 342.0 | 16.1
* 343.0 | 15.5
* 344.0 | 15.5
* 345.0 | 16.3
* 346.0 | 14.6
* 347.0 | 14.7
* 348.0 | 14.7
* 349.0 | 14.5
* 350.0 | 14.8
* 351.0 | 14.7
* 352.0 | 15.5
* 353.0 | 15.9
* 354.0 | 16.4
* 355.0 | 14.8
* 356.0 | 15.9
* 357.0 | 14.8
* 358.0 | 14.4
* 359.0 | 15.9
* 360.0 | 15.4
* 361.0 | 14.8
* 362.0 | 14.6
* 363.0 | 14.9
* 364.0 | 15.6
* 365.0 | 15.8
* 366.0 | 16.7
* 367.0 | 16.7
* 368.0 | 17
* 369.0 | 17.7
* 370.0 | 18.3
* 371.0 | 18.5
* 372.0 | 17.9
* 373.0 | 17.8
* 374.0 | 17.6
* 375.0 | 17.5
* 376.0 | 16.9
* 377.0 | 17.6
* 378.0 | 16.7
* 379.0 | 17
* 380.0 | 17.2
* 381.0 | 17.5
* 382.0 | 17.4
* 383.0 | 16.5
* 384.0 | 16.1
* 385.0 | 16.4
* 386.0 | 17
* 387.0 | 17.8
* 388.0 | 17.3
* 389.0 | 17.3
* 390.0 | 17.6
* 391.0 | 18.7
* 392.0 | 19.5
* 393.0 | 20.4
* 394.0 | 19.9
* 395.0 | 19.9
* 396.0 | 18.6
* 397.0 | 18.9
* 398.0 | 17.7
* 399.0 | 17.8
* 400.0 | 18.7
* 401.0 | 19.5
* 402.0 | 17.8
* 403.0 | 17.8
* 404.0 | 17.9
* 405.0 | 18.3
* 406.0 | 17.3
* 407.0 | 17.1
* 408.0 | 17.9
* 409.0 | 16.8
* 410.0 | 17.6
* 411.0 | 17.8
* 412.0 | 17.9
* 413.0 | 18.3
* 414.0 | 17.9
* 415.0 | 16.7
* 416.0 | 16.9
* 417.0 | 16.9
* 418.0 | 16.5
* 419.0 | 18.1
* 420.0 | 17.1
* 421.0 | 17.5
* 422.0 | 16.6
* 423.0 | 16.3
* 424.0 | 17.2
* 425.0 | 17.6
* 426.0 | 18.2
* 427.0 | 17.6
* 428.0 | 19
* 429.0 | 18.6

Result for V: 5.59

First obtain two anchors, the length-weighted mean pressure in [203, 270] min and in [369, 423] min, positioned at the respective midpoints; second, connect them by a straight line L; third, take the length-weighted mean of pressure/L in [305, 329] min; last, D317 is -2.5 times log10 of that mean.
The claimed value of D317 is 0.05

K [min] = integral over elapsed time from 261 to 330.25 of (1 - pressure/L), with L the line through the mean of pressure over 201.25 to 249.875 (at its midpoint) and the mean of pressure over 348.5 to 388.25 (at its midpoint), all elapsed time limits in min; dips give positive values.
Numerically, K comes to 9.4 min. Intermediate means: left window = 7.32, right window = 16.4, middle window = 10.2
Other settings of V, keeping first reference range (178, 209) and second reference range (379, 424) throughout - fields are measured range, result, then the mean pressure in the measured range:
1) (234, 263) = 8.85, 7.28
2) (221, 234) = 2.60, 7.59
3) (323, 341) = 1.50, 13.2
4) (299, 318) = 3.31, 11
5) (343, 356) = 0.02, 15.2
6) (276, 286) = 2.17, 9.41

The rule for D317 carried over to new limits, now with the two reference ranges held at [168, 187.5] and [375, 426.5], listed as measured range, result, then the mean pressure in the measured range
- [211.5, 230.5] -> 0.363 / 7.31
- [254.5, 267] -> 0.493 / 7.54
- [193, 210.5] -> 0.253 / 7.46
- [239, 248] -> 0.498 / 7.04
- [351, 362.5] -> 0.040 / 15.3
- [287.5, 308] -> 0.331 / 9.88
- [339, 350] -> 0.007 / 15.2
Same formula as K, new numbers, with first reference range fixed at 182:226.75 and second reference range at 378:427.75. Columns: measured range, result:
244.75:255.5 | 2.9 min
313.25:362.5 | 1.3 min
